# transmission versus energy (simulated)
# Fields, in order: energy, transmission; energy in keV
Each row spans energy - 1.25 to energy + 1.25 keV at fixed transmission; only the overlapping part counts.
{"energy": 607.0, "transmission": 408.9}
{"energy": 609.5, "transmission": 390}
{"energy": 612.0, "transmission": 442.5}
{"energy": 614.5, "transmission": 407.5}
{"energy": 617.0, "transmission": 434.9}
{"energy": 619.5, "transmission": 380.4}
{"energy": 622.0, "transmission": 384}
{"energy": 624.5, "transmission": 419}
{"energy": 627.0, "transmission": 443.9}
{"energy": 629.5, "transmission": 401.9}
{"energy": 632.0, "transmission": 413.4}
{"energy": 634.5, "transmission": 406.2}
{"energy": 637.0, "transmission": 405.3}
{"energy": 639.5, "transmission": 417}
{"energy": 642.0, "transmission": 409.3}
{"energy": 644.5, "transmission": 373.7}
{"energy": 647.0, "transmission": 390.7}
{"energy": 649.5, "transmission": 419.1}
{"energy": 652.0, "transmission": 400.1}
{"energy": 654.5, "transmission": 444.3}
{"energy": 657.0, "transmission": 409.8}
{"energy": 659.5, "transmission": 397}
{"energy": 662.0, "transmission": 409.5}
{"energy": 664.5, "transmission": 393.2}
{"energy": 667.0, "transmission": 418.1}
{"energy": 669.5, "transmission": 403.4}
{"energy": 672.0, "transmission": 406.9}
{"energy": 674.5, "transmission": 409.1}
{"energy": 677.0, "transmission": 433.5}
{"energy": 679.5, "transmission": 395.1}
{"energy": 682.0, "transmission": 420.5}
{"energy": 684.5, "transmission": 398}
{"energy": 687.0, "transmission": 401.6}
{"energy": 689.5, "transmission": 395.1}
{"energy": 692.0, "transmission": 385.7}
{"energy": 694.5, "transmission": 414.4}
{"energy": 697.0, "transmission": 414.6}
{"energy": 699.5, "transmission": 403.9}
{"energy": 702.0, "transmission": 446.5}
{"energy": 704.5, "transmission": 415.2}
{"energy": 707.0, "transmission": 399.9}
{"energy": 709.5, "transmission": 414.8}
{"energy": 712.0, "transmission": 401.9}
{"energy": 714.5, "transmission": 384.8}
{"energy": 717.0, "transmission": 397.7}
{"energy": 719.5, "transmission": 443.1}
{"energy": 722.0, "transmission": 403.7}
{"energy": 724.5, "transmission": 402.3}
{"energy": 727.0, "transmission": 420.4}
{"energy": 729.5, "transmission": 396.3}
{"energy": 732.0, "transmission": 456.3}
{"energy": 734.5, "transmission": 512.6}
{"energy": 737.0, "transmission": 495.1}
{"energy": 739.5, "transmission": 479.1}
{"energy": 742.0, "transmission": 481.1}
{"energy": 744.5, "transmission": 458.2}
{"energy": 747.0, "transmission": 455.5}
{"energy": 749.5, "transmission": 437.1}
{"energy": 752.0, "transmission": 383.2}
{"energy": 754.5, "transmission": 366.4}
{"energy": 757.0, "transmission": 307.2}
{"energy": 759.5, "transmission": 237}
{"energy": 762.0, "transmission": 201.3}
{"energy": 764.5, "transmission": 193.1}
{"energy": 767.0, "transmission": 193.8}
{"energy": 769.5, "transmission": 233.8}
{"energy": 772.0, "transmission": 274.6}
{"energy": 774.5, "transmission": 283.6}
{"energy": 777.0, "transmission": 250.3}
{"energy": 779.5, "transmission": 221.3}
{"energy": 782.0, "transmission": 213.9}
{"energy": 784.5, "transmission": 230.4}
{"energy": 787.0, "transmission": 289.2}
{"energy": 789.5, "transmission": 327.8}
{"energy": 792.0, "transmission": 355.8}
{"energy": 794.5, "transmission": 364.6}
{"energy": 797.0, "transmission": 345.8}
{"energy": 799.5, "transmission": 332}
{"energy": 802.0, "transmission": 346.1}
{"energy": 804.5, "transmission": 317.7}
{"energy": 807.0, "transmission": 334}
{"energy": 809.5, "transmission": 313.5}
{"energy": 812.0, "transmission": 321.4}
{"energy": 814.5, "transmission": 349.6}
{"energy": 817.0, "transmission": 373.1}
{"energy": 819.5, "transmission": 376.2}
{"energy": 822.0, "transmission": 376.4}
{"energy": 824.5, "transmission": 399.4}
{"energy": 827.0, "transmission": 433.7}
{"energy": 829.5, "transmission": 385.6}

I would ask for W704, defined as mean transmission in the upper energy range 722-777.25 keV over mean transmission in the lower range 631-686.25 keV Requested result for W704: 0.89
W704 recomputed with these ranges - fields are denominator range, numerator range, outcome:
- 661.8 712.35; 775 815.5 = 0.75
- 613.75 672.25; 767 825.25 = 0.76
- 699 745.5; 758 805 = 0.63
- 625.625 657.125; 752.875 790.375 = 0.62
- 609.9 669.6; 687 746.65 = 1.04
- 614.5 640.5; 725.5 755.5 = 1.09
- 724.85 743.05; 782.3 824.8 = 0.73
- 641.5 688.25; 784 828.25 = 0.85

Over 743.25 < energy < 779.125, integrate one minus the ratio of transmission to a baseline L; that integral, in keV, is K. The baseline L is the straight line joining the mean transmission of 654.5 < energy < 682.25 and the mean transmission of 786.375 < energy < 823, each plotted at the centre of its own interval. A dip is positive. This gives 6.1 keV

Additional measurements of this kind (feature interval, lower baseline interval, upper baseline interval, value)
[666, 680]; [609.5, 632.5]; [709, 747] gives 0.4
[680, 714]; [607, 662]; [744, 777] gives -4.9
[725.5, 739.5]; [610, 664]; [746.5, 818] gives -4.9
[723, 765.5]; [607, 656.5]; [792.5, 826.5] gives -2.3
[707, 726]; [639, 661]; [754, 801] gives -3.9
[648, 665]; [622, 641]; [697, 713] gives 0.1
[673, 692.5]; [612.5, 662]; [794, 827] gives -0.6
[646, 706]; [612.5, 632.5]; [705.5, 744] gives 1.9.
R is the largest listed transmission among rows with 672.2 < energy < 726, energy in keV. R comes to 446.5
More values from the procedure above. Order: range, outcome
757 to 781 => 307.2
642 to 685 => 444.3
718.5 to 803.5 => 512.6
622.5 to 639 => 443.9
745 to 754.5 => 455.5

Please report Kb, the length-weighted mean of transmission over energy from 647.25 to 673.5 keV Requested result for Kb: 409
